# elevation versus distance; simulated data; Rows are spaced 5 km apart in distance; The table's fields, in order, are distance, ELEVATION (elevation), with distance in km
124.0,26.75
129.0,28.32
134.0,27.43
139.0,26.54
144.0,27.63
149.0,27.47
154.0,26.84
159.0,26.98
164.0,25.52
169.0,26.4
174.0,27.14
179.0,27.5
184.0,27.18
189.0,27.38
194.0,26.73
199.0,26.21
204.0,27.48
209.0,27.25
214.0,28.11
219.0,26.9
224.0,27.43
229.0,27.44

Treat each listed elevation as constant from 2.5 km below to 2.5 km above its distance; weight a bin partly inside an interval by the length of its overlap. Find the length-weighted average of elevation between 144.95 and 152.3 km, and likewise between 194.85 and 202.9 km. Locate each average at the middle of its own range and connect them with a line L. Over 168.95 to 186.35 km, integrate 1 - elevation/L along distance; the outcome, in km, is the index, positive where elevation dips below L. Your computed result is -0.1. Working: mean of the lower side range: 27.4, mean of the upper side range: 26.5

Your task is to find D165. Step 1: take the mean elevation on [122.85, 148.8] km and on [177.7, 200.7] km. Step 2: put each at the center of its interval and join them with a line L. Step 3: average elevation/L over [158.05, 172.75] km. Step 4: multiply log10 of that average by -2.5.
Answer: 0.04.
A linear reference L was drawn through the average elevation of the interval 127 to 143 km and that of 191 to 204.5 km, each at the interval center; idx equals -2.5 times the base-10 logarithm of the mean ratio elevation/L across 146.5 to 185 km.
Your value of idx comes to 0.01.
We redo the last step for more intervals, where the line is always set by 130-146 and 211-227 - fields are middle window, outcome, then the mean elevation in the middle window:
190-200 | 0.03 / 26.6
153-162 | 0.02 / 26.8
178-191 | 0.00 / 27.3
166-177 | 0.02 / 26.7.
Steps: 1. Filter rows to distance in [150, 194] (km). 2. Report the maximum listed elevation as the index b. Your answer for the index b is 27.5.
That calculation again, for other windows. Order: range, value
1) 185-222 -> 28.11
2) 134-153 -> 27.63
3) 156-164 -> 26.98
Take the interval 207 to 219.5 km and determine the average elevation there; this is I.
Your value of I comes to 27.5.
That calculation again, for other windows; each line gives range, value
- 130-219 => 27.1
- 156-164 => 26.5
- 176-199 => 27.1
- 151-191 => 26.9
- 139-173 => 26.8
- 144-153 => 27.4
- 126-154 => 27.4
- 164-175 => 26.4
